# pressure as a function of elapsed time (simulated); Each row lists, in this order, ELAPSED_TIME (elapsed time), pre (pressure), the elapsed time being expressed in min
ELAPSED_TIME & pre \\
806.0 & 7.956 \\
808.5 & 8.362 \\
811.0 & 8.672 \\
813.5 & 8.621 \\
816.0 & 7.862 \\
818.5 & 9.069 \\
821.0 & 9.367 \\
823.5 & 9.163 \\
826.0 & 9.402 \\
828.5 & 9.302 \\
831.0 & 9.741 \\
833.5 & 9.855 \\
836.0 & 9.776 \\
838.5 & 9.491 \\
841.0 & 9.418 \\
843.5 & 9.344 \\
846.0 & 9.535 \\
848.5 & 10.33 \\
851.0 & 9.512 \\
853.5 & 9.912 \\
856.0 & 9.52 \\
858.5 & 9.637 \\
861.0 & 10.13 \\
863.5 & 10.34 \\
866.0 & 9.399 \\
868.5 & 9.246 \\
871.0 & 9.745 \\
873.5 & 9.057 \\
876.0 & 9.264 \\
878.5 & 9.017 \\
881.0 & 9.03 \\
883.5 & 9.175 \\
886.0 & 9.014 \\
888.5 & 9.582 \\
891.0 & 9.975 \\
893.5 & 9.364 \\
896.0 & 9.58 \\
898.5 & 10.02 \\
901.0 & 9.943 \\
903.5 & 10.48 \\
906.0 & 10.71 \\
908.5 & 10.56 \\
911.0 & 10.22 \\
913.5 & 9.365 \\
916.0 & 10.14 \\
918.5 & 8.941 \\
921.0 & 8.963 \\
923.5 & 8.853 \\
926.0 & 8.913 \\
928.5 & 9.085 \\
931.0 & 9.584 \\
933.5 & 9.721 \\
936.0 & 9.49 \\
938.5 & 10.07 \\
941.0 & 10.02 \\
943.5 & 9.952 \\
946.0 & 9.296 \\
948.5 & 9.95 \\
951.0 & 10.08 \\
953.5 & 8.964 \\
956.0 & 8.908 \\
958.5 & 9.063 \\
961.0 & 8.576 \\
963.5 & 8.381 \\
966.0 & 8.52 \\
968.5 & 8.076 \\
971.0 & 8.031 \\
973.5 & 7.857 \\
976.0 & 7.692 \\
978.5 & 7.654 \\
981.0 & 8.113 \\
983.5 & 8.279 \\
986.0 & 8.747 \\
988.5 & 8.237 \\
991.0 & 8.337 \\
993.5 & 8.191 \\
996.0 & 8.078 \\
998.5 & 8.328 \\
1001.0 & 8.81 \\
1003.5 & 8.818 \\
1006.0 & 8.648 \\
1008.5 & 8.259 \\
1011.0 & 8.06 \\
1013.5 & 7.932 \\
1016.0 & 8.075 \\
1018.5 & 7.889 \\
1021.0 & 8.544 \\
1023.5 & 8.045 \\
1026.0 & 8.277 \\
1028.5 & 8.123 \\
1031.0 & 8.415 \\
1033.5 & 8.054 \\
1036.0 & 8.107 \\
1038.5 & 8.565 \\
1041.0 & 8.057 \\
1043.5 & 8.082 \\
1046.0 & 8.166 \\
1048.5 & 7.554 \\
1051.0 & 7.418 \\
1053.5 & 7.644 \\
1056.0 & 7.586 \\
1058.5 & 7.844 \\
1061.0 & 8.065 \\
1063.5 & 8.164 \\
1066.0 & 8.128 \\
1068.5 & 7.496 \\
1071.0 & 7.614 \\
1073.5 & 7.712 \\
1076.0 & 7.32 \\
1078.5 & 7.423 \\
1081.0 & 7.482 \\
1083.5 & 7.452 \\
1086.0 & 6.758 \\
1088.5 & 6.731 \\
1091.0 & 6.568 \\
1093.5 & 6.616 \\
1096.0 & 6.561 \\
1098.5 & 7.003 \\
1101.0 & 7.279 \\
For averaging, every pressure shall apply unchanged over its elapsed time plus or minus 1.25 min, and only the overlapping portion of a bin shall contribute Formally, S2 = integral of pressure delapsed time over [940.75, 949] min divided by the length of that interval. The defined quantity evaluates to 9.77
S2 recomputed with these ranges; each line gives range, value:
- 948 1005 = 8.49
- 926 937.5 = 9.42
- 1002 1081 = 8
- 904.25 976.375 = 9.27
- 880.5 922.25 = 9.72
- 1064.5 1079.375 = 7.63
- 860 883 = 9.45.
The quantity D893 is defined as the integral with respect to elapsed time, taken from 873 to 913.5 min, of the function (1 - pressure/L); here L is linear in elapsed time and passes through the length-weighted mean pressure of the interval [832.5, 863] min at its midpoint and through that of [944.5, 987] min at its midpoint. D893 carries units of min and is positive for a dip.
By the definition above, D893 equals -1.8 min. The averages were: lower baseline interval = 9.72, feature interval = 9.69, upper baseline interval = 8.61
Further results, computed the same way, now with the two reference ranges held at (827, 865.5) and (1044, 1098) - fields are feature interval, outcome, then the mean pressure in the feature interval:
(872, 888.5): 0.4 min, 9.14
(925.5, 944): -1.7 min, 9.62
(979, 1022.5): -0.8 min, 8.3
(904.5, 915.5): -1.4 min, 10.2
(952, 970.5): -0.2 min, 8.64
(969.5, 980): 0.7 min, 7.82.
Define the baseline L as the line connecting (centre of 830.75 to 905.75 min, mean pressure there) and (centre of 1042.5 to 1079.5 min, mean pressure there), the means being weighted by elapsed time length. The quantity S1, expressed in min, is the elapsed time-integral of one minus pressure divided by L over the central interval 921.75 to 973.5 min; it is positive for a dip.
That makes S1 -1.7 min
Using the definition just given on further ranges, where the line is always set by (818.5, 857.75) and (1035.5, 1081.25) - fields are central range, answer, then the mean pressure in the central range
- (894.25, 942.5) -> -4.3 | 9.72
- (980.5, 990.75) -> 0.0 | 8.36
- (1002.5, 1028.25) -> -0.3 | 8.24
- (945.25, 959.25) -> -1.2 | 9.39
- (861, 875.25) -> -0.4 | 9.6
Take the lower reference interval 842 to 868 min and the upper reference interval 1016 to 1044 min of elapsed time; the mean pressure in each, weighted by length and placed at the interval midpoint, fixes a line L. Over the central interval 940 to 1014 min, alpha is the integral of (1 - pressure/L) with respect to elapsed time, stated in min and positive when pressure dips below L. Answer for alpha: 0.6 min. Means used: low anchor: 9.75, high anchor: 8.19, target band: 8.6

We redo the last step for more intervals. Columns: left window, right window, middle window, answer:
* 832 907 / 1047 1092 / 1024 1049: -0.9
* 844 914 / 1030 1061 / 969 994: 1.5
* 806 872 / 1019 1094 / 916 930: -0.5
